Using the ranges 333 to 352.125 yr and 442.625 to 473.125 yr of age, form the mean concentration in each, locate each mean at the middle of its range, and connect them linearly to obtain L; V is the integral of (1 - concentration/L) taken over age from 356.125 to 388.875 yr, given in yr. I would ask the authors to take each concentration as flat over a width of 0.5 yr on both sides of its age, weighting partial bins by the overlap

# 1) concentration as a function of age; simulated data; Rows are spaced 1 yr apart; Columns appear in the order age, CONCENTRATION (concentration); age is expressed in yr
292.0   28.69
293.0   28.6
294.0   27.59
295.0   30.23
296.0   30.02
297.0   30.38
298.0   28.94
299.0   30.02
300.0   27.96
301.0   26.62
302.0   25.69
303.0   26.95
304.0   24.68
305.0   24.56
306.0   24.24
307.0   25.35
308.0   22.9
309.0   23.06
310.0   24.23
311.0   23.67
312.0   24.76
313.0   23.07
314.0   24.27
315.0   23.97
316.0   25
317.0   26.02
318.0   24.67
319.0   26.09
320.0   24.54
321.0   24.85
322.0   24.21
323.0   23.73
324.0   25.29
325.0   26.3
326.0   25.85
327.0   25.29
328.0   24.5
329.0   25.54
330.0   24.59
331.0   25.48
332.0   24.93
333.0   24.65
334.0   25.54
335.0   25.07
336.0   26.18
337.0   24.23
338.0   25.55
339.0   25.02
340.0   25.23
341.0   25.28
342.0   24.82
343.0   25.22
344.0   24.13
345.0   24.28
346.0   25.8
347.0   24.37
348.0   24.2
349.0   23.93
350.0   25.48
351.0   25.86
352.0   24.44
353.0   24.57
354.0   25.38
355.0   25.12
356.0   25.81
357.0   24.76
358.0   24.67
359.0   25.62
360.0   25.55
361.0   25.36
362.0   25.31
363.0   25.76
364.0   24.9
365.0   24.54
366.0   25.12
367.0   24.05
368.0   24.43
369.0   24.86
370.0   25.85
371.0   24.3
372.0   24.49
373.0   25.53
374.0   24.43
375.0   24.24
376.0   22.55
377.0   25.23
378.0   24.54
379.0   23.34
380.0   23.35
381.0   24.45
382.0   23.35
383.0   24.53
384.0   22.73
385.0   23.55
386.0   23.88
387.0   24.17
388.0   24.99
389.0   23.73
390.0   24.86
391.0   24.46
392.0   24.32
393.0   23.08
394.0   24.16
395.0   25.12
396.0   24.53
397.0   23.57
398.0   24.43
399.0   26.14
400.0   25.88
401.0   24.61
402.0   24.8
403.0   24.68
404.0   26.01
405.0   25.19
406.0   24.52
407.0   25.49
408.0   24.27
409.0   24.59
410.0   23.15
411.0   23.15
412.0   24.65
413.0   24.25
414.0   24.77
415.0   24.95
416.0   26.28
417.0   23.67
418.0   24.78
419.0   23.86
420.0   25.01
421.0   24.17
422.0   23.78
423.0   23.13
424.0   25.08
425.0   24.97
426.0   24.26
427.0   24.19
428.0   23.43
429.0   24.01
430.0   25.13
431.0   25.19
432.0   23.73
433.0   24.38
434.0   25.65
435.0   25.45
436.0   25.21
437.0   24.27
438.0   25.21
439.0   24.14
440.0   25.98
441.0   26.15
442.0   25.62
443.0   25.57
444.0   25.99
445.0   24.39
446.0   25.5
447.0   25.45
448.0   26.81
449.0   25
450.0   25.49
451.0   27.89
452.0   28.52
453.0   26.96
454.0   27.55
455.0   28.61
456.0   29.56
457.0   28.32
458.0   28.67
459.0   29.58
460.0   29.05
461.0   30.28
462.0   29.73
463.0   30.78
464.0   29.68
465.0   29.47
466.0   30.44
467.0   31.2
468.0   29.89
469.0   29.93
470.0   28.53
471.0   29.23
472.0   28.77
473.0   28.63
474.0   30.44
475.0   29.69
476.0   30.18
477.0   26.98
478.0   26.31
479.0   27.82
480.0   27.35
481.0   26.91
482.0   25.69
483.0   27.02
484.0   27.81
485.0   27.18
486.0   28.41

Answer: 1.7 yr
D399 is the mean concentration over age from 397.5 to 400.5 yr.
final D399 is 25.5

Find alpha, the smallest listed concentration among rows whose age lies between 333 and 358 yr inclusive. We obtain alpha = 23.93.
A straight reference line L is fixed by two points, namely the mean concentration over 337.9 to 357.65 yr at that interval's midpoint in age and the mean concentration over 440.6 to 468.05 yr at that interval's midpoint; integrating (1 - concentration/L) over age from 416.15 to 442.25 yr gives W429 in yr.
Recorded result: 2.46 yr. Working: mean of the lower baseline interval 24.9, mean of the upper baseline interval 27.9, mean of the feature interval 24.6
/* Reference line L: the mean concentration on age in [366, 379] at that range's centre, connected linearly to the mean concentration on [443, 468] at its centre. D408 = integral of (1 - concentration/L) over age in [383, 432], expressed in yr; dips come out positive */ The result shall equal 2.96 yr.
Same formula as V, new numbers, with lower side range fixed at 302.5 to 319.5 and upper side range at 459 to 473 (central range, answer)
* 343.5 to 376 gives 1.6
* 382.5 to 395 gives 1.4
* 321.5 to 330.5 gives 0.0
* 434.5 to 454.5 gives 2.2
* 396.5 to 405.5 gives 0.8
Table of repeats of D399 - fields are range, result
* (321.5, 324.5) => 24.4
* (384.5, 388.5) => 24.1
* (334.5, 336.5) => 25.6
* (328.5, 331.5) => 25.2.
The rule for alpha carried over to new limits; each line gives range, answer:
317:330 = 23.73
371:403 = 22.55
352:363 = 24.44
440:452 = 24.39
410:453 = 23.13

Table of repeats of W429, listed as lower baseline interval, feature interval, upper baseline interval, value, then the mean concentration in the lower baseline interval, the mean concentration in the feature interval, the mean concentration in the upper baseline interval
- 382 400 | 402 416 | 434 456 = 0.1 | 24.3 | 24.7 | 26.1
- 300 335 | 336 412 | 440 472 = 4.4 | 24.9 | 24.6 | 28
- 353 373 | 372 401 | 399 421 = 0.7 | 25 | 24.3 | 24.7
